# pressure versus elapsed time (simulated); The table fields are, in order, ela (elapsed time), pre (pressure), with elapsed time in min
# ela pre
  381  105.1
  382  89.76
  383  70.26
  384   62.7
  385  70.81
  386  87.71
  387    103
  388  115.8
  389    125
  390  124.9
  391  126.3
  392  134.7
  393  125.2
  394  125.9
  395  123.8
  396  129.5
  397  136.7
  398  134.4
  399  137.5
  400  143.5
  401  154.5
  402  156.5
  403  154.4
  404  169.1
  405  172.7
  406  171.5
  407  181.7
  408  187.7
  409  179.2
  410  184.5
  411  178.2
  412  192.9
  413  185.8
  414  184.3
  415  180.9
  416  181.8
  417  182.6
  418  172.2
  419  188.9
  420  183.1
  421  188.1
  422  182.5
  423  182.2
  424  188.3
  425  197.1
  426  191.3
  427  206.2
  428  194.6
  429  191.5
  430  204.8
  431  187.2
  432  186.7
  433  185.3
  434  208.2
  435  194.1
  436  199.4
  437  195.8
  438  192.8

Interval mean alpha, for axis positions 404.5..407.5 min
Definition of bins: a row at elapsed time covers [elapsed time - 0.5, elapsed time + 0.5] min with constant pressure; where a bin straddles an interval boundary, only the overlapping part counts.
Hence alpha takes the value 175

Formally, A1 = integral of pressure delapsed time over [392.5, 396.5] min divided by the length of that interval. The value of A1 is 126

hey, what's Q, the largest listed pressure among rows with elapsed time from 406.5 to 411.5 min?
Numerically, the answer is 187.7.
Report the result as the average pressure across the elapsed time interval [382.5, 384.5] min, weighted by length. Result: 66.5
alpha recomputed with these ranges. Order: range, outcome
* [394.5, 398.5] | 131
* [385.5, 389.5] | 108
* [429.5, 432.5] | 193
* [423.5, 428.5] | 196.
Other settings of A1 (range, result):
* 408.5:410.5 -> 182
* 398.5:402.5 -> 148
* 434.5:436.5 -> 197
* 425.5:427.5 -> 199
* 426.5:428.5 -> 200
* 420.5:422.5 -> 185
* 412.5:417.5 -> 183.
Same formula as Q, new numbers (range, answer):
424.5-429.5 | 206.2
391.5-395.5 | 134.7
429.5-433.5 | 204.8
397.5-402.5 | 156.5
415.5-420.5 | 188.9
